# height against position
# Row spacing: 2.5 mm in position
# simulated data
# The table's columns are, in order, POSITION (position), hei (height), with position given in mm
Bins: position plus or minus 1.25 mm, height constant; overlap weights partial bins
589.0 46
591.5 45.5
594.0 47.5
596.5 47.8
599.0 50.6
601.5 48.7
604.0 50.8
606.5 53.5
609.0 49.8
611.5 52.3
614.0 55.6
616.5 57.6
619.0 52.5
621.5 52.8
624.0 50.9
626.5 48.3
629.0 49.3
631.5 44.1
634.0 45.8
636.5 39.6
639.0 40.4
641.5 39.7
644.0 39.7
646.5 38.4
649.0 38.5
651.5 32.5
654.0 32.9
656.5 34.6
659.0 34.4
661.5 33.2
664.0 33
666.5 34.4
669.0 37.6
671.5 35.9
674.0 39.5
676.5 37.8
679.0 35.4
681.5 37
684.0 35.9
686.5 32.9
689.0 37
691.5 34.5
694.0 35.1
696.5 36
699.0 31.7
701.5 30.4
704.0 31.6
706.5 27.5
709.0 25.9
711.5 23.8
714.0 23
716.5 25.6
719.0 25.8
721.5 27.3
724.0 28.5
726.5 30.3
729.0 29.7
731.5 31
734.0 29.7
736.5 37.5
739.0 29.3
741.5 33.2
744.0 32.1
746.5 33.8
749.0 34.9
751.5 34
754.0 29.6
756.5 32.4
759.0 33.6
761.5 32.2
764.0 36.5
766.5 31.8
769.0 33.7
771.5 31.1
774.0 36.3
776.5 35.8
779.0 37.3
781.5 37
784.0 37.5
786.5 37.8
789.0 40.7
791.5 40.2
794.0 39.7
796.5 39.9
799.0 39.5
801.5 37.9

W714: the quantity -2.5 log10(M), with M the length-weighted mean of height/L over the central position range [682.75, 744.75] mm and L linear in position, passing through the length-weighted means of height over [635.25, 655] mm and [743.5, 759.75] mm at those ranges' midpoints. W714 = 0.14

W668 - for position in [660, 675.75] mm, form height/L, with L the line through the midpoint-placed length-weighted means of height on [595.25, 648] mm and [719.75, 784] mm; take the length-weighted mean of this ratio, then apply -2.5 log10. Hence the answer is 0.19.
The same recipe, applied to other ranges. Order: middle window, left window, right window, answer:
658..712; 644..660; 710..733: -0.07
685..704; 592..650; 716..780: 0.14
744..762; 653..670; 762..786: 0.07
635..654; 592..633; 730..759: 0.21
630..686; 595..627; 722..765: 0.20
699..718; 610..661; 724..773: 0.32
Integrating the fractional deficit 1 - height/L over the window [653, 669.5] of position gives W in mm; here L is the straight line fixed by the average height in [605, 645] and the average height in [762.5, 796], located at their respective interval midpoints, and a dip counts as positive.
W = 4.12 mm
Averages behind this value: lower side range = 48.3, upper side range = 36.6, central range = 34.2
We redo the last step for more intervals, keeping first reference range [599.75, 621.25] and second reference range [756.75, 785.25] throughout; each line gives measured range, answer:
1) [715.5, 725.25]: 3.3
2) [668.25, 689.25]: 4.0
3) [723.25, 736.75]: 2.9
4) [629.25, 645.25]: 2.4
